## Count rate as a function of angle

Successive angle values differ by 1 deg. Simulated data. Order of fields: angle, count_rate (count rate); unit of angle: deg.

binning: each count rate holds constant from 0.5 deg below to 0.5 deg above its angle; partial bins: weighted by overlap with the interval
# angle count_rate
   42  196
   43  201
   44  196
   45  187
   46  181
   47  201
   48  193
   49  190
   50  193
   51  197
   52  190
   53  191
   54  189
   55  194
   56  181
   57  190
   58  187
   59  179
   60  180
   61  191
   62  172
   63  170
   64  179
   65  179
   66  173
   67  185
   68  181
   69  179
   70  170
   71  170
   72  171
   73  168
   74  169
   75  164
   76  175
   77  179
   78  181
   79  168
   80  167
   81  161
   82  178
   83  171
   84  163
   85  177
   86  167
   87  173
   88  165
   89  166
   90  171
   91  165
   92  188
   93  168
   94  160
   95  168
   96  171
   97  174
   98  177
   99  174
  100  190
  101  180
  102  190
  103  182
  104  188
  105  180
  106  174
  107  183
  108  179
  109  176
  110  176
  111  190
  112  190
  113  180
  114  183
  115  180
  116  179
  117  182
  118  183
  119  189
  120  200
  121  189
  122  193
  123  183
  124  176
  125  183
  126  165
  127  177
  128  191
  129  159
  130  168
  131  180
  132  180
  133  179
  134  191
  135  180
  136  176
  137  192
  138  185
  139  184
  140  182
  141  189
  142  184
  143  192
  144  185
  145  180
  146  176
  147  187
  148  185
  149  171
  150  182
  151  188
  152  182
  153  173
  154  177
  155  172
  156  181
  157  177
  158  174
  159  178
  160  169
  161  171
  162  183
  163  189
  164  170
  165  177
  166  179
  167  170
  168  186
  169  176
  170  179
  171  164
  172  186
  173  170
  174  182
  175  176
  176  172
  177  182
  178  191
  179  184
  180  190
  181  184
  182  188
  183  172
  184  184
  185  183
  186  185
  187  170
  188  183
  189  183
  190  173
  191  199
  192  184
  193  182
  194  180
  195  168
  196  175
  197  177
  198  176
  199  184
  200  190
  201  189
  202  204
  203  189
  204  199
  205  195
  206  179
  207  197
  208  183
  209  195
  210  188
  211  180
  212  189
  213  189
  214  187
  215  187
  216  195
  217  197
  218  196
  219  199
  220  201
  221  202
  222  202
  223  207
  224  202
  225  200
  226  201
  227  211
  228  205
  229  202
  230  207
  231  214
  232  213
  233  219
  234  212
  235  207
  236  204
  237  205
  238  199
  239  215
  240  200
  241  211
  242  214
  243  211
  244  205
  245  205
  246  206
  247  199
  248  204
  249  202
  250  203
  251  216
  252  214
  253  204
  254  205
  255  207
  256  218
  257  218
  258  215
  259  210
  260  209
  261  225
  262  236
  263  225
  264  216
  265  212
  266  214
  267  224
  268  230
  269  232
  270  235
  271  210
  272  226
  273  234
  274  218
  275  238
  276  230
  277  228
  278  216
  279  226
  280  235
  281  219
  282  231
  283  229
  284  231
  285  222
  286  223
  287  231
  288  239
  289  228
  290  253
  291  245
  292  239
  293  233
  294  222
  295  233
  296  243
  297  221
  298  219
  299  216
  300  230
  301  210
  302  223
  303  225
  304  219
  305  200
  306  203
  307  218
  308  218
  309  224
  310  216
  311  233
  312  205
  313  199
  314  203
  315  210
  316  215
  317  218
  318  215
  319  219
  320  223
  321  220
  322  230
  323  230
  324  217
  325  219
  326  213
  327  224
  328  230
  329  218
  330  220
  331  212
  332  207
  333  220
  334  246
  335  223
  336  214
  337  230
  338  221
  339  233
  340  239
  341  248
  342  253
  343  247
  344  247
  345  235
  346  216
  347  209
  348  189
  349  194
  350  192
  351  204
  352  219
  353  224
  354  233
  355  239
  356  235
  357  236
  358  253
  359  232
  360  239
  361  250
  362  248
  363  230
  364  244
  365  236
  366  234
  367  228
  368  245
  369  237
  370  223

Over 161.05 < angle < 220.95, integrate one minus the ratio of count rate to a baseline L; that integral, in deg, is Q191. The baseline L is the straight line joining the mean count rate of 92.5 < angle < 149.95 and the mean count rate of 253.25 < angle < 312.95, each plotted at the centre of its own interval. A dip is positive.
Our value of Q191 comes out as 4.5 deg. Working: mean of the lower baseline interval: 181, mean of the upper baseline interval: 223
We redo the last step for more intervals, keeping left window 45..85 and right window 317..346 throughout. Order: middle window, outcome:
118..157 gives 2.15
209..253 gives 1.27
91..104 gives 0.60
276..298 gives -1.19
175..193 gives 1.61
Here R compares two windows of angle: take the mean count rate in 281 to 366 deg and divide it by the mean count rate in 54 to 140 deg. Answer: 1.3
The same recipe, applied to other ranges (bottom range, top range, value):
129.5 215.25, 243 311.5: 1.22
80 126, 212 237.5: 1.14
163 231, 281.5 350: 1.19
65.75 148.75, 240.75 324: 1.24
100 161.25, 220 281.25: 1.18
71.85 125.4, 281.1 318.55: 1.26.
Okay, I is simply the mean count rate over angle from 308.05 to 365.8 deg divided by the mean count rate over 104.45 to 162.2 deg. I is 1.24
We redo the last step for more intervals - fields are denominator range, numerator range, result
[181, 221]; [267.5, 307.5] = 1.21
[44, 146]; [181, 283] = 1.13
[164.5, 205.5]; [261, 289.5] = 1.24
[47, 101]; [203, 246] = 1.13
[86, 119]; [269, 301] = 1.29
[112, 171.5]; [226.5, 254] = 1.15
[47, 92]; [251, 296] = 1.27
